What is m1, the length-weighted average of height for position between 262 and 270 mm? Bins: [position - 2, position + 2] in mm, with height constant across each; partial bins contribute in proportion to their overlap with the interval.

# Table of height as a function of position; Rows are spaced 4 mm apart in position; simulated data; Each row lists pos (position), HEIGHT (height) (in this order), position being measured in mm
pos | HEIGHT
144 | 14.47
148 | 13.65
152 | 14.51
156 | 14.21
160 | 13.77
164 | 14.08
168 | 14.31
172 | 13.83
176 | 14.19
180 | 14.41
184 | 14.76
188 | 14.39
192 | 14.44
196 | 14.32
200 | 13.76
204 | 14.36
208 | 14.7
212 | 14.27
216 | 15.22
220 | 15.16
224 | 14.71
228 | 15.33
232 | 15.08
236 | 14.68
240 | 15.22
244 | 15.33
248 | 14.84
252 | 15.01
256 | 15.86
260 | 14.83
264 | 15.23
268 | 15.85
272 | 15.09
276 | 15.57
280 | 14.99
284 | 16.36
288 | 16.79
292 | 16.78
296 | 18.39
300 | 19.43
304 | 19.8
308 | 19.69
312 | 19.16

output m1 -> 15.5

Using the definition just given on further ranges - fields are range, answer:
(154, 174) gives 14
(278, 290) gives 16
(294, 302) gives 18.9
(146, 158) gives 14.1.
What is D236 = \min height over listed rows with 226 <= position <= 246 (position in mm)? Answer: 14.68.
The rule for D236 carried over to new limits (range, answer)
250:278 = 14.83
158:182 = 13.77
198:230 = 13.76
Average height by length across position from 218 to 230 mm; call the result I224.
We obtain 15.1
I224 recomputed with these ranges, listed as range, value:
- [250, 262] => 15.2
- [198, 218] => 14.5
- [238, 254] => 15.1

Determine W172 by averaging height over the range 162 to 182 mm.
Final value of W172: 14.2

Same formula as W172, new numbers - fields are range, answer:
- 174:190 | 14.4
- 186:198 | 14.4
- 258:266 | 15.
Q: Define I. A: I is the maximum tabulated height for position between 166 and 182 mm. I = 14.41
